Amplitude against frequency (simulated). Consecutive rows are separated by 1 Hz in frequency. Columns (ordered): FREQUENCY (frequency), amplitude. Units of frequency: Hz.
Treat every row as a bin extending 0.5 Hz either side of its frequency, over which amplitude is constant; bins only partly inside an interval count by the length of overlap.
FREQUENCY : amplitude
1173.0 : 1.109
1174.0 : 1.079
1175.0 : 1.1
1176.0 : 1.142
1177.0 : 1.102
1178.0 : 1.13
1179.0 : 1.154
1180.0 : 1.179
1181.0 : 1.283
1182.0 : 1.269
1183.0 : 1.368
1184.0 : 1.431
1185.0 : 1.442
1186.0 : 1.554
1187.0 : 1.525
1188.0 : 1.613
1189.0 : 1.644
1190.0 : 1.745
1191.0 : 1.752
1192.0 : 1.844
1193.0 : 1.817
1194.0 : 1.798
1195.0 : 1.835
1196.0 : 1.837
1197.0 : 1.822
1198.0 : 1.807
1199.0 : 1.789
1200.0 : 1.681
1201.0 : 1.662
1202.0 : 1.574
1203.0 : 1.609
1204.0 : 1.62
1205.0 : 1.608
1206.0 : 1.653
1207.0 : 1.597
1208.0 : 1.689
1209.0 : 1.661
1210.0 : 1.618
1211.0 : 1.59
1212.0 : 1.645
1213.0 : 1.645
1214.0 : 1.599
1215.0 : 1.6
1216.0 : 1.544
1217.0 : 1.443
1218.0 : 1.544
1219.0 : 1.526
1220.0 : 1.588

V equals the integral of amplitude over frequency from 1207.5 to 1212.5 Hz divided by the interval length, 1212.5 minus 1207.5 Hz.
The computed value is 1.64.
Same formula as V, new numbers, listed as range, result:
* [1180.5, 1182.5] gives 1.28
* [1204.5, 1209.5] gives 1.64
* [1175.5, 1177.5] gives 1.12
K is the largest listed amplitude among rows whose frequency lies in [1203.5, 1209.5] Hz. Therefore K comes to 1.689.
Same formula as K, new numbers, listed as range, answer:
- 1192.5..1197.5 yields 1.837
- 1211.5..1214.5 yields 1.645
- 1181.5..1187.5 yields 1.554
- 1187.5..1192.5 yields 1.844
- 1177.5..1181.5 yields 1.283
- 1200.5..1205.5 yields 1.662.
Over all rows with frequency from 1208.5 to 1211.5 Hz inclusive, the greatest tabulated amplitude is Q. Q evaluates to 1.661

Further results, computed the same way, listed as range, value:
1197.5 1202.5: 1.807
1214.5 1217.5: 1.6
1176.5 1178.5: 1.13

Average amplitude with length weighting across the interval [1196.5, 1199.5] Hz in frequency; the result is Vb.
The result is 1.81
